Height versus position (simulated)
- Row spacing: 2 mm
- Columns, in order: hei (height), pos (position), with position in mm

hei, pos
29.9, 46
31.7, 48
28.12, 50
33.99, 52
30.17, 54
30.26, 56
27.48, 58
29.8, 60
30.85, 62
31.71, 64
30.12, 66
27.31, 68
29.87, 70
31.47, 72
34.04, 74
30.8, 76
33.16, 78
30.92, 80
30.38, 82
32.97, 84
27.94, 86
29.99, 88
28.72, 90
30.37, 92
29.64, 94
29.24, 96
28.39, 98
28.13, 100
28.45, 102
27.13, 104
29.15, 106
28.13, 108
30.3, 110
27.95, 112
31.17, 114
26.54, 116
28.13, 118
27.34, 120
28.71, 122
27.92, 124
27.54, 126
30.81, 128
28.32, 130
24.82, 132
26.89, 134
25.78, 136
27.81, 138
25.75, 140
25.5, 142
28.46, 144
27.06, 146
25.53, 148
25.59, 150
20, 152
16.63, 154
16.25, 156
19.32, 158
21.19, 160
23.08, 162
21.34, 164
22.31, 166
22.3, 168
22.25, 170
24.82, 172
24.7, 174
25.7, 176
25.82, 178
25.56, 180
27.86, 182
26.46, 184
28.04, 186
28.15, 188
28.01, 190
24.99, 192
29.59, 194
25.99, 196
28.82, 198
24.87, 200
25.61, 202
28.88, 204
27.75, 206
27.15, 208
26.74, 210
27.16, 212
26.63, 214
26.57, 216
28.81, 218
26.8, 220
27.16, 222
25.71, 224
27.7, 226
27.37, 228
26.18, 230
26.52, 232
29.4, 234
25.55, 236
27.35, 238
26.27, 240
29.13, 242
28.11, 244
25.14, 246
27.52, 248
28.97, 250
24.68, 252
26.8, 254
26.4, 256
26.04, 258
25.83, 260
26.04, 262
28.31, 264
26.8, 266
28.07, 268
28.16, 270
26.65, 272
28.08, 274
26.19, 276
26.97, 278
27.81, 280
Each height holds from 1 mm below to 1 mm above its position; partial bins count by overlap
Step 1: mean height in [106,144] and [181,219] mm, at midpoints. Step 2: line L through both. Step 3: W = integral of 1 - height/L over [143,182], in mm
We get 6.2 mm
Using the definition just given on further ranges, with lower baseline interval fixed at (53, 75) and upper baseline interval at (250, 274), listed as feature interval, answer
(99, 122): 0.8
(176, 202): 1.1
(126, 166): 6.4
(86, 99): 0.2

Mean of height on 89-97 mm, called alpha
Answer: 29.5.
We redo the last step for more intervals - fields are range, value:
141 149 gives 26.6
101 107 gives 28.2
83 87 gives 30.5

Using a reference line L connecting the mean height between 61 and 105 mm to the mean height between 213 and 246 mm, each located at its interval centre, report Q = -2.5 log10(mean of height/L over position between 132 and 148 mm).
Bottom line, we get 0.09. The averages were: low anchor 30.1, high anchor 27.1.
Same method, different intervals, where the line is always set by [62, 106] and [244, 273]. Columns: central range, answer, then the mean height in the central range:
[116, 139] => 0.063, 27.6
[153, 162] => 0.455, 18.9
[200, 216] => 0.033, 27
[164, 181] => 0.183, 24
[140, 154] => 0.168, 24.8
